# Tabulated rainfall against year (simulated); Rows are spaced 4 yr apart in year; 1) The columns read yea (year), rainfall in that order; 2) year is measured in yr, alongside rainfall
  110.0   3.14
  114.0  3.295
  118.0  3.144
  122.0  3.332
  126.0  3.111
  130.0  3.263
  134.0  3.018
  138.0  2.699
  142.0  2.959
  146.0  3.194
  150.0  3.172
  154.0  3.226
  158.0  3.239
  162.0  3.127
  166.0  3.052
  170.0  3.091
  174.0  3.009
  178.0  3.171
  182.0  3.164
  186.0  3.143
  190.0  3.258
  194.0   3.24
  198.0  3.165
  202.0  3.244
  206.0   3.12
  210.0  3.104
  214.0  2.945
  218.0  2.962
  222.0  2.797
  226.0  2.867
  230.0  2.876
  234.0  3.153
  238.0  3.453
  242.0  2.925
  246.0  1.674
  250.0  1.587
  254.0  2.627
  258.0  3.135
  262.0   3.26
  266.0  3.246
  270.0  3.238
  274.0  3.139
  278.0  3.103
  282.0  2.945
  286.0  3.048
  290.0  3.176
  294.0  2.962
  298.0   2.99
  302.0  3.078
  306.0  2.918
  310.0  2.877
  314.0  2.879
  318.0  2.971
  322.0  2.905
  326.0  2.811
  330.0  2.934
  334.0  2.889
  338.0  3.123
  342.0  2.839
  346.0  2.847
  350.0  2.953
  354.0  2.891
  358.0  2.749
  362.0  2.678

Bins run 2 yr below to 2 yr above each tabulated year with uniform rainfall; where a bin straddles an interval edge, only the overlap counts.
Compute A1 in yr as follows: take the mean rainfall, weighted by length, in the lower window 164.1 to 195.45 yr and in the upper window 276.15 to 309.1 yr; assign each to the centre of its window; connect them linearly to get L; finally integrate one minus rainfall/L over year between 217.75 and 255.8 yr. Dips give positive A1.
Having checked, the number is 5.0 yr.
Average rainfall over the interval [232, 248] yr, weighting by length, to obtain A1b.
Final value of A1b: 2.8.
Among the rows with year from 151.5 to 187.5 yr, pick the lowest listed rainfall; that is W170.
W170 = 3.009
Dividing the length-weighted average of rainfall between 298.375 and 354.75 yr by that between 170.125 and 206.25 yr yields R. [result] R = 0.9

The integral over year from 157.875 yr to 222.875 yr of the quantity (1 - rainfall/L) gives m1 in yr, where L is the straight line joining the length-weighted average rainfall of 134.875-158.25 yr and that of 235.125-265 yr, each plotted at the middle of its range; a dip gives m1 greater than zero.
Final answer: -4.4 yr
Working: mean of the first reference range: 3.07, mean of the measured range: 3.11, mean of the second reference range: 2.7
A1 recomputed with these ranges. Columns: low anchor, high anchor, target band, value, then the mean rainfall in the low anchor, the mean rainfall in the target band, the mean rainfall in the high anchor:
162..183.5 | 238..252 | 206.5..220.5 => -2.0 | 3.1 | 3.01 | 2.26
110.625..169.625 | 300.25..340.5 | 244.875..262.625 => 3.4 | 3.13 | 2.43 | 2.94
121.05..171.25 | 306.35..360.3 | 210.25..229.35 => 0.7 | 3.11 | 2.91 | 2.9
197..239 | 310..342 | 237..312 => 1.9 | 3.05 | 2.91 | 2.92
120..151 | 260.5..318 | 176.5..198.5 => -0.8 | 3.09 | 3.19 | 3.06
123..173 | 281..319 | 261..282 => -1.1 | 3.1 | 3.17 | 2.99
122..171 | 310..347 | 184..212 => -1.2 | 3.11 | 3.18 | 2.91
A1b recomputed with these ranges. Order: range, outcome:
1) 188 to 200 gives 3.22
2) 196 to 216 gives 3.12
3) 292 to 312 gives 2.97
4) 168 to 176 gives 3.05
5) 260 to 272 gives 3.25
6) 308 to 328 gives 2.89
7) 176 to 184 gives 3.17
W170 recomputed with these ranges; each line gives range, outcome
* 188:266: 1.587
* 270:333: 2.811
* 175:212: 3.104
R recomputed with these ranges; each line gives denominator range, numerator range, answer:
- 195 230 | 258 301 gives 1.03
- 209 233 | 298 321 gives 1.01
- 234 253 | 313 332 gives 1.16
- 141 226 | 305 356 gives 0.94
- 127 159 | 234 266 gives 0.88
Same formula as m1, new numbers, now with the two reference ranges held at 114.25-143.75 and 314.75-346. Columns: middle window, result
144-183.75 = -1.10 yr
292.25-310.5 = -0.19 yr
